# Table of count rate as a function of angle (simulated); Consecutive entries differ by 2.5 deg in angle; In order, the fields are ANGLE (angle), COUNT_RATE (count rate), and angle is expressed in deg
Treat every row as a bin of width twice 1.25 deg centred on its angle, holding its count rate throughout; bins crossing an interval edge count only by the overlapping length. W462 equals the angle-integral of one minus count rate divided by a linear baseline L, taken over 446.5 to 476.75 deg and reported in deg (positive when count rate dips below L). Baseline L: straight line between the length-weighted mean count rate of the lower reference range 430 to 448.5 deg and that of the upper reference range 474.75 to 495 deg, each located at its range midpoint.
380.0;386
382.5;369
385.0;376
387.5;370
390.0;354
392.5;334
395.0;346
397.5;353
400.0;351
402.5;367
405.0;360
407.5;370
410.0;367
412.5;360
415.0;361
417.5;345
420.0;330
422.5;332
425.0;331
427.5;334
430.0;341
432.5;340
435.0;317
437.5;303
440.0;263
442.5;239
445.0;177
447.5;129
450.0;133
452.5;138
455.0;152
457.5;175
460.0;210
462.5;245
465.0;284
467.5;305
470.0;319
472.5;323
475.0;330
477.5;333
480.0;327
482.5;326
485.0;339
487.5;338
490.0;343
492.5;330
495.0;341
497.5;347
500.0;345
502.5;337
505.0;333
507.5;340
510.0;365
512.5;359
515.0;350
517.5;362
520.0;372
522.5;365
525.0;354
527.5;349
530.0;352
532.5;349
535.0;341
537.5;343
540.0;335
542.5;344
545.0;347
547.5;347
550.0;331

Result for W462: 6.98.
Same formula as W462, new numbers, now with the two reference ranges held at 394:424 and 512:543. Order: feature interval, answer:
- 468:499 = 1.8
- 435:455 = 8.6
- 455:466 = 4.2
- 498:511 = 0.3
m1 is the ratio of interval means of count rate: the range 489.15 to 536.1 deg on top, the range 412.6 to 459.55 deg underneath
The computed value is 1.32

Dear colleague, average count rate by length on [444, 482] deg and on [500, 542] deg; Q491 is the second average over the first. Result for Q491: 1.45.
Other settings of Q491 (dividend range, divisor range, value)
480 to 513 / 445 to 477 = 1.49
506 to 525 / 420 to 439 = 1.09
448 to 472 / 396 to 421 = 0.61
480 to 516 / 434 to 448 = 1.41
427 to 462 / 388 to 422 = 0.65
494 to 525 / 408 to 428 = 1.01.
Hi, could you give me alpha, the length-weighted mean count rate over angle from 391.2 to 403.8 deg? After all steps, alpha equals 350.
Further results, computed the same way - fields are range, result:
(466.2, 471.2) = 312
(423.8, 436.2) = 333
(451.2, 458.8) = 155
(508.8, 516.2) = 358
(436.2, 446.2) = 246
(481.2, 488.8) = 334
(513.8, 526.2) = 361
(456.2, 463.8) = 210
